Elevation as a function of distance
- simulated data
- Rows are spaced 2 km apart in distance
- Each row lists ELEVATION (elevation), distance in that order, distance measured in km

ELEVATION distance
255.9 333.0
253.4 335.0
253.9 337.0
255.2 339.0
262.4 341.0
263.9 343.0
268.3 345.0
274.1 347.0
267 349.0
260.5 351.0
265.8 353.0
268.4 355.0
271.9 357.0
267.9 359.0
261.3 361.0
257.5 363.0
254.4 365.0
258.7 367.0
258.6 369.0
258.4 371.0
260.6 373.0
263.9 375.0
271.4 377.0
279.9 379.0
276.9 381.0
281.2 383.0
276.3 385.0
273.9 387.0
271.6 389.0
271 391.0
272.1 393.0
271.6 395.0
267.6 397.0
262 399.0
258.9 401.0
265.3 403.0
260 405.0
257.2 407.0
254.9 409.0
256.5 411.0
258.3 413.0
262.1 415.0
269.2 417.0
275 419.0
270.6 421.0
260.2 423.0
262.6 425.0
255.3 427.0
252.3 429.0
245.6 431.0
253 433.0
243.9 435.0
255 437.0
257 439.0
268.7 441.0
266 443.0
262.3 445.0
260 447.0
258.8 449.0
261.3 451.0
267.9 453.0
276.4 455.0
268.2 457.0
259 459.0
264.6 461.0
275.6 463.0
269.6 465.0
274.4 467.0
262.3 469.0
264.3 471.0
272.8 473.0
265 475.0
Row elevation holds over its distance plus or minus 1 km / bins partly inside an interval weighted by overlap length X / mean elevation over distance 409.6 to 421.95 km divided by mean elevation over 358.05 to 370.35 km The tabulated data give 1.02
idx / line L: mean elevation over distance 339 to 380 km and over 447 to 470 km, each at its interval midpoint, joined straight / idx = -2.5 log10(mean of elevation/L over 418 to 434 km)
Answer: 0.03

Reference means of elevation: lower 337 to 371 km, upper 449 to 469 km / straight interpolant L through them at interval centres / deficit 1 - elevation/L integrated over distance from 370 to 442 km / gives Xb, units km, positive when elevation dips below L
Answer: 0.4 km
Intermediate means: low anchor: 263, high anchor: 268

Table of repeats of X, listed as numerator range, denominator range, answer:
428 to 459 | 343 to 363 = 0.97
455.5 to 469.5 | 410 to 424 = 1.01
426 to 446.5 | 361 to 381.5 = 0.97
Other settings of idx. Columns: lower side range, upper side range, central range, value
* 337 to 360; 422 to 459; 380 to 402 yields -0.03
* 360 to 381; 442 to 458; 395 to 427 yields 0.01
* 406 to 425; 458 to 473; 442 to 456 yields 0.01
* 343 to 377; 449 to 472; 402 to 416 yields 0.03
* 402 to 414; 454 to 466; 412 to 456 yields 0.01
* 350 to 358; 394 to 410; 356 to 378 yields 0.01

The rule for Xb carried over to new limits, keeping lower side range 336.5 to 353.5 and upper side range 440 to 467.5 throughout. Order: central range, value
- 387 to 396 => -0.24 km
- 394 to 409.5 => 0.16 km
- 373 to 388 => -0.52 km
